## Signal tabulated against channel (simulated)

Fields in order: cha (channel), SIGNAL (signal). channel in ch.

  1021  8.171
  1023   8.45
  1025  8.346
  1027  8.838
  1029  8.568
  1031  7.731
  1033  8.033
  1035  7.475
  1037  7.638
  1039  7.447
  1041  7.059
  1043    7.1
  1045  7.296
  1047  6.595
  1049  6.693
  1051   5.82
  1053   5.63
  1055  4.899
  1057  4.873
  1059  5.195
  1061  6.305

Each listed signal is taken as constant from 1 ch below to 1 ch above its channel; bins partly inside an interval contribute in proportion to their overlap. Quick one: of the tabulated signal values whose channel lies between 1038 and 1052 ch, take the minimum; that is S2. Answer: 5.82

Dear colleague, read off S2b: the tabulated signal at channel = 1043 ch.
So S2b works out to 7.1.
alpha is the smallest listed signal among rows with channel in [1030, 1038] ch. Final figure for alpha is 7.475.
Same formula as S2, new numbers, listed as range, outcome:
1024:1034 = 7.731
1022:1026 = 8.346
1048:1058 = 4.873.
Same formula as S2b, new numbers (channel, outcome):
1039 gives 7.447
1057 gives 4.873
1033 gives 8.033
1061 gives 6.305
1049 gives 6.693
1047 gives 6.595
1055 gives 4.899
